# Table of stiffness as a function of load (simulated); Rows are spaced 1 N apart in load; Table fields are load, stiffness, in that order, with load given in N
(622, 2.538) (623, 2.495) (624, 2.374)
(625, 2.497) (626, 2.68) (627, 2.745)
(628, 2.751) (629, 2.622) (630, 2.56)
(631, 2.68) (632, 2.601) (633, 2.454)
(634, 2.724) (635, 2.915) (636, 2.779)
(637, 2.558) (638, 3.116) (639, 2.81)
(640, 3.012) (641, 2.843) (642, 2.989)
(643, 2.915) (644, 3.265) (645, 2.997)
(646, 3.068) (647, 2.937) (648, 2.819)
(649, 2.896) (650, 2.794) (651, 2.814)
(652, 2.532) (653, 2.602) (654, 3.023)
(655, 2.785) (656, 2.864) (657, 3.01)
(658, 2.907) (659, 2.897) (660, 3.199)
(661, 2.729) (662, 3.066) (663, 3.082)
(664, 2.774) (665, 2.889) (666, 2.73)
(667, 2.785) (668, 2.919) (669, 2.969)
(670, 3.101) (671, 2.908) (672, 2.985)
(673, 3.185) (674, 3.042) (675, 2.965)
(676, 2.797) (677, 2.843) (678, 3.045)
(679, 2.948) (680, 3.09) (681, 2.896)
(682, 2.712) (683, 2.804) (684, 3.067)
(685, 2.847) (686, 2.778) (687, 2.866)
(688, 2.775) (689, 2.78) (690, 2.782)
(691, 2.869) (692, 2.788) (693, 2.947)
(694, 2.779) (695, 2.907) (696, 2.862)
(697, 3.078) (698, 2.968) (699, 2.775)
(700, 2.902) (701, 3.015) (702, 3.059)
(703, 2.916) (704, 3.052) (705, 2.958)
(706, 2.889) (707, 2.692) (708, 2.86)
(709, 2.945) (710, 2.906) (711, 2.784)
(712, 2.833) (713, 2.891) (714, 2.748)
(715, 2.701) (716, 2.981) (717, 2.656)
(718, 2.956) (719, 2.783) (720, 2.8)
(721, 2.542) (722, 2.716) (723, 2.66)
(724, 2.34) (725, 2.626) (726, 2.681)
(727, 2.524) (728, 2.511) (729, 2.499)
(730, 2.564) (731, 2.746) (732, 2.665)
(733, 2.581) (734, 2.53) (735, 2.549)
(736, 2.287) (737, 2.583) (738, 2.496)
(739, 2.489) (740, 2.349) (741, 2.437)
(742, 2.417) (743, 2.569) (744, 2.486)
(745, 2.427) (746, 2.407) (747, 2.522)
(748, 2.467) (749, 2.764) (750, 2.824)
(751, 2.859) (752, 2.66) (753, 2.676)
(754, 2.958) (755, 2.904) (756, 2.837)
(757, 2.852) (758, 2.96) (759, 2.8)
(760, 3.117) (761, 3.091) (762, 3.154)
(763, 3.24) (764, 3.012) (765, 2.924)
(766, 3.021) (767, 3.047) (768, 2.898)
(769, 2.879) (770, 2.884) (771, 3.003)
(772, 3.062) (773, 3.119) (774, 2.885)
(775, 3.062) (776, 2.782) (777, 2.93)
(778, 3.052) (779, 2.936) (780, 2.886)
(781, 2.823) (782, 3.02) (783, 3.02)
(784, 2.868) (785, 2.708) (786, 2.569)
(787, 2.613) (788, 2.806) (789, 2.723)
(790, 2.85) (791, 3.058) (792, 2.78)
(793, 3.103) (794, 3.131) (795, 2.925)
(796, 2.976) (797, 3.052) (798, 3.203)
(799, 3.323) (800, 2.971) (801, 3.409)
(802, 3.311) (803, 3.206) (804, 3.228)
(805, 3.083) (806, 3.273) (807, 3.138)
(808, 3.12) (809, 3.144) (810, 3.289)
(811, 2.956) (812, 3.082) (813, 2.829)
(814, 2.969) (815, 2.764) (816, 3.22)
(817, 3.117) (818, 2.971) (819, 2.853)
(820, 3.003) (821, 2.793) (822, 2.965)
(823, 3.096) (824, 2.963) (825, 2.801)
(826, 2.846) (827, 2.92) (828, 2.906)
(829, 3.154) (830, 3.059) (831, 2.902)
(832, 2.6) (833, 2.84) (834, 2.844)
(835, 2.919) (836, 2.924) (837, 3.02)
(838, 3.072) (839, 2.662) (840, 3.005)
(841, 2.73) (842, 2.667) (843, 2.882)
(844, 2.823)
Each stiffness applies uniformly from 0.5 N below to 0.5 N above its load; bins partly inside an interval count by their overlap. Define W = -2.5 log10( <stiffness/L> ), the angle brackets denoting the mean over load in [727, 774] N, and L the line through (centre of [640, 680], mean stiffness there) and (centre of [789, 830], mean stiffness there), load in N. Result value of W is 0.10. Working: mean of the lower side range 2.92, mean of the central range 2.74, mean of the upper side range 3.04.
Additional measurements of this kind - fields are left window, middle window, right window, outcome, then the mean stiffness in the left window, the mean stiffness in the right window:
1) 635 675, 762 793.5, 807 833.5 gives 0.01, 2.91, 2.97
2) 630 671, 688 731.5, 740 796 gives 0.02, 2.87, 2.85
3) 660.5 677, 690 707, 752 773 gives 0.01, 2.93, 2.96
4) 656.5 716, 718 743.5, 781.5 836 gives 0.15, 2.9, 2.99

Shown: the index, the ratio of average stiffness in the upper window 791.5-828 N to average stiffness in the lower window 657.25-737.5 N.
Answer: 1.08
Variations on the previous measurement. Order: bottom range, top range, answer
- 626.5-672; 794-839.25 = 1.06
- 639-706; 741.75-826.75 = 1.01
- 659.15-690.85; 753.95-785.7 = 1.02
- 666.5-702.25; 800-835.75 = 1.04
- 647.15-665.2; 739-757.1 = 0.91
